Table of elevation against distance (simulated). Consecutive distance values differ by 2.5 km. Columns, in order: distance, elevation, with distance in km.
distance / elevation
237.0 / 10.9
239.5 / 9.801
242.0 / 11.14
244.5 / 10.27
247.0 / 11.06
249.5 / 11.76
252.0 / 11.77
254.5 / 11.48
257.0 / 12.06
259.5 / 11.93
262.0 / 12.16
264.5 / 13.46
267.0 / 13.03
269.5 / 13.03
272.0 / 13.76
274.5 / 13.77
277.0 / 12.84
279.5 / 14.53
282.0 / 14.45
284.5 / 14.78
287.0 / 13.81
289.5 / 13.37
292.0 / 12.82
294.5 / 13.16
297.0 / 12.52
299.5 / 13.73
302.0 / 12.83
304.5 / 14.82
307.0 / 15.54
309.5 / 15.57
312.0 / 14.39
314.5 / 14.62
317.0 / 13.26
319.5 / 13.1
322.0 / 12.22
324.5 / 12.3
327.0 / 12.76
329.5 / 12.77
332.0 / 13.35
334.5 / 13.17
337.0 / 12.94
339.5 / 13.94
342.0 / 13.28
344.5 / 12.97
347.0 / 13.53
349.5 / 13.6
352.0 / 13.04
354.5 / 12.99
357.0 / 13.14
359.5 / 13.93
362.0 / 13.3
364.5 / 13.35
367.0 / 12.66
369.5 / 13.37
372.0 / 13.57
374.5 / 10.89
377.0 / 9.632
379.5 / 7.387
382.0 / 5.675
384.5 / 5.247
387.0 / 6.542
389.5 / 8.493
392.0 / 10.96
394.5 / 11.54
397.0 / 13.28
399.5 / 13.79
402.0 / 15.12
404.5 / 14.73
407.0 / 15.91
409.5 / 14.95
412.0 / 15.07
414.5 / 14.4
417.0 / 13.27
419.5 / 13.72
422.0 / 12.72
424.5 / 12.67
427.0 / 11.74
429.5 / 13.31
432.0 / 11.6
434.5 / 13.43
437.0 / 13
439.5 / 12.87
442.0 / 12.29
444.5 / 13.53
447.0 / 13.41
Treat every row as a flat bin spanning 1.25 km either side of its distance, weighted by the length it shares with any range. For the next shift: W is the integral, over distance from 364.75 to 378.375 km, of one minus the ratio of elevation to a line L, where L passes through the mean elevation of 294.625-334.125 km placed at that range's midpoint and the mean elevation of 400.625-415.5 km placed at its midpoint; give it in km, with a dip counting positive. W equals 2.24 km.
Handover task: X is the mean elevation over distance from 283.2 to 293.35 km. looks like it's 13.7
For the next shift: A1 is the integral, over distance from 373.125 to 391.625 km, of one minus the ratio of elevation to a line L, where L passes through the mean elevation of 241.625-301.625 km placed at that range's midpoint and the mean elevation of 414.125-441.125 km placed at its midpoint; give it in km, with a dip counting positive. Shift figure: 7.2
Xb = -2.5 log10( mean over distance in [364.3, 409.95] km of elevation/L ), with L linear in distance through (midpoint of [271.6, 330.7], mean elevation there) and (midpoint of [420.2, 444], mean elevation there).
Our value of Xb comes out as 0.15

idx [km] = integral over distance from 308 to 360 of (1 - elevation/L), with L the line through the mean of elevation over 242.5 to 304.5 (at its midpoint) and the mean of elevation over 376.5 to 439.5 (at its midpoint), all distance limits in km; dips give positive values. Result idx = -3.8 km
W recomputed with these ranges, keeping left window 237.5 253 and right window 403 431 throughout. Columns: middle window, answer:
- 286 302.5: -1.97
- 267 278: -1.85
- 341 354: -0.60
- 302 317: -3.28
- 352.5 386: 4.73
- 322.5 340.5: -0.84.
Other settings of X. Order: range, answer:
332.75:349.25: 13.3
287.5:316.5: 13.9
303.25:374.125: 13.4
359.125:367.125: 13.3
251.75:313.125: 13.4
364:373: 13.2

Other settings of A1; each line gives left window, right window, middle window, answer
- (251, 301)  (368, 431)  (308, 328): -1.3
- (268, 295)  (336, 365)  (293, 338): 0.0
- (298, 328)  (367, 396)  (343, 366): -4.3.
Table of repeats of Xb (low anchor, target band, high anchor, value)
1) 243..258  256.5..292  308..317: -0.06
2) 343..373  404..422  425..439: -0.13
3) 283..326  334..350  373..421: -0.04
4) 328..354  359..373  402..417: 0.04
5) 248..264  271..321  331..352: -0.11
